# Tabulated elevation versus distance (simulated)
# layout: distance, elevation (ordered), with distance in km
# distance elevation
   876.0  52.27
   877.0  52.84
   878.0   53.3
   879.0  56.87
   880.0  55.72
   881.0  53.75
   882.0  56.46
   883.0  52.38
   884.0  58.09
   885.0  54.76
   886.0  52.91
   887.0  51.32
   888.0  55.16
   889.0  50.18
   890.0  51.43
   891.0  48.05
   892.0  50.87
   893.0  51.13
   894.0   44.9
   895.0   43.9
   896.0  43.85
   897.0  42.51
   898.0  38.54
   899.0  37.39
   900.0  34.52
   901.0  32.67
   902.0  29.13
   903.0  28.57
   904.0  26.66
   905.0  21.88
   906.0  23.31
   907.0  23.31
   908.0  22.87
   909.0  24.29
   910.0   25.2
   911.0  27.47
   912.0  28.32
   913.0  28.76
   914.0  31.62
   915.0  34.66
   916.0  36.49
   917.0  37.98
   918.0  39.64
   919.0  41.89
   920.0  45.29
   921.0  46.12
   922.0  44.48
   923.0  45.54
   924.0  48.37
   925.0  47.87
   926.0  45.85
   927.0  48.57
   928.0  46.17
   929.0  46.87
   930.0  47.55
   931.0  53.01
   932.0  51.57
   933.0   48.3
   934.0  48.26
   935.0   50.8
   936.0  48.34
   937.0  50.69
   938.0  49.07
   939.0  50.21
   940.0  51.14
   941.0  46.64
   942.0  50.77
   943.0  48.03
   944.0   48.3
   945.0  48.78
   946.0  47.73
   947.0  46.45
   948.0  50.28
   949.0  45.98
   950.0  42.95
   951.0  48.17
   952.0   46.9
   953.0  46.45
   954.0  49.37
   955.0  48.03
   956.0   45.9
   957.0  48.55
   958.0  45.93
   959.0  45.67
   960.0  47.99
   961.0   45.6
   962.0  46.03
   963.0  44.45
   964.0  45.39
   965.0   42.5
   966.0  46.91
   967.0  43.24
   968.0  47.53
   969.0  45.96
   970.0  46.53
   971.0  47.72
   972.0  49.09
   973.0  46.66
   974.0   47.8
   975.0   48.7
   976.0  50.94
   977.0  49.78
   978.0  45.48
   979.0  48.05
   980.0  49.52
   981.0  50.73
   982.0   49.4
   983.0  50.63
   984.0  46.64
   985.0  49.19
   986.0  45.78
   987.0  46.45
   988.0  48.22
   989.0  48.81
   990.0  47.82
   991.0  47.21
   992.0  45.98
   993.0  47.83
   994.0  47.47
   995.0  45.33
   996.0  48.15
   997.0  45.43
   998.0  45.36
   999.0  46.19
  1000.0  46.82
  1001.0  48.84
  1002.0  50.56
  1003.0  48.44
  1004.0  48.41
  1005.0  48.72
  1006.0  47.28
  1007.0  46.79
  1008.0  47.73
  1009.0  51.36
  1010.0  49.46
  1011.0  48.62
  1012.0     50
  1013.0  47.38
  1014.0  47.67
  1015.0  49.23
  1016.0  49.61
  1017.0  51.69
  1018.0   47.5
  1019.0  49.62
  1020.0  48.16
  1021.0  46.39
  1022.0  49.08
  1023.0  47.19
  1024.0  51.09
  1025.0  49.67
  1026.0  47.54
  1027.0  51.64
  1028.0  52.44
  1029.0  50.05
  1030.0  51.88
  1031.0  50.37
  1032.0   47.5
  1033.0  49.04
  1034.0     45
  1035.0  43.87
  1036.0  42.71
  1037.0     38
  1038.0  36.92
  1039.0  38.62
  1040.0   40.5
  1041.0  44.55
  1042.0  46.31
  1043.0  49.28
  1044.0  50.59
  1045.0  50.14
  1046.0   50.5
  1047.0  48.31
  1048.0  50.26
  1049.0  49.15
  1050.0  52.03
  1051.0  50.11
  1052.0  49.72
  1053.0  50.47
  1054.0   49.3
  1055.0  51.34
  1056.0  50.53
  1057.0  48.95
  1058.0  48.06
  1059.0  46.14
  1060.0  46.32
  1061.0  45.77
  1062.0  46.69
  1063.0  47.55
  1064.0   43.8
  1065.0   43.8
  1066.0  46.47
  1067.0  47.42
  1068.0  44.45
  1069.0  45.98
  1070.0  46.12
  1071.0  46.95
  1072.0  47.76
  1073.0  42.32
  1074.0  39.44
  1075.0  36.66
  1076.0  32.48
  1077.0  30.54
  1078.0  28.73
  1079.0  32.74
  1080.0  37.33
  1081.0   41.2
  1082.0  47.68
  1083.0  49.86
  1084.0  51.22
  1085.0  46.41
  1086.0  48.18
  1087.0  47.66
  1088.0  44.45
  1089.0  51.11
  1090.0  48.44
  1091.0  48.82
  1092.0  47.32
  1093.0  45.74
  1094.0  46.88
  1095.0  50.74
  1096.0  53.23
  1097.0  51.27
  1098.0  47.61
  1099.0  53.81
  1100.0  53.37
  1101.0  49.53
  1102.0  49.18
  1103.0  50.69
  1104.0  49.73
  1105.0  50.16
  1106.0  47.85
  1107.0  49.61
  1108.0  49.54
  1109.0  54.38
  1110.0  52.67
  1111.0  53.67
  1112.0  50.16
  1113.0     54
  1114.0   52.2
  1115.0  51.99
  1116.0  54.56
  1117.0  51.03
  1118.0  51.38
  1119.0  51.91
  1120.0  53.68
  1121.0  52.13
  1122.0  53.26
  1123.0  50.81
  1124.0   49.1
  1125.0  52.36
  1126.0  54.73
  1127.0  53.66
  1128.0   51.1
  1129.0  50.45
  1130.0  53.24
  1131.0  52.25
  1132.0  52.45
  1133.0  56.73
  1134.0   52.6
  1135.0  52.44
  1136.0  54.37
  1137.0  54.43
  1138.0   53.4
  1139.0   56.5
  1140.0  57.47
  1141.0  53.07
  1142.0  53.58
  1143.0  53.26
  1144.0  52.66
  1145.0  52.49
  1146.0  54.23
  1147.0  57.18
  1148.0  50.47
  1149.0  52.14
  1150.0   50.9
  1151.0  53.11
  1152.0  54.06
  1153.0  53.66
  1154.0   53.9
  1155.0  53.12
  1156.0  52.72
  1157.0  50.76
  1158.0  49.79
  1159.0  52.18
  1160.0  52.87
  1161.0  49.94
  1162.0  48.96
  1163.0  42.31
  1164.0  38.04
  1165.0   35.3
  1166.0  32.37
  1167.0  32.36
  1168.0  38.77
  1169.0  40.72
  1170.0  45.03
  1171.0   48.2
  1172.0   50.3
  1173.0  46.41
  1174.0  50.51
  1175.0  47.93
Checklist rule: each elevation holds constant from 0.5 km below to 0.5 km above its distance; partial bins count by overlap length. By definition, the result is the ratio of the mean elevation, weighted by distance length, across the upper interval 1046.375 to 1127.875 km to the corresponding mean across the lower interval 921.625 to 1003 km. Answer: 1.0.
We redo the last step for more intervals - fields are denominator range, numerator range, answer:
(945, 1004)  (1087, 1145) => 1.09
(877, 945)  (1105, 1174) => 1.16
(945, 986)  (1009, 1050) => 1.01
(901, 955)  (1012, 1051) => 1.14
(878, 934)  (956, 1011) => 1.12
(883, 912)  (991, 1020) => 1.23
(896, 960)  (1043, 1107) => 1.12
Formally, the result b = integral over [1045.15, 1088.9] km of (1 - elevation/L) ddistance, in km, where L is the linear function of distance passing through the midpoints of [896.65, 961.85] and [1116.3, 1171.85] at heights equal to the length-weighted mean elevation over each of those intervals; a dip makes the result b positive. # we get 1.8 km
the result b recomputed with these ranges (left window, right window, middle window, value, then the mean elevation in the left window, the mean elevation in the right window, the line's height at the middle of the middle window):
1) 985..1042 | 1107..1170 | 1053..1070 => 0.6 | 47.4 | 50.9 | 48.7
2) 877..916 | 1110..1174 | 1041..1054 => -0.7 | 40.8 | 50.7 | 46.9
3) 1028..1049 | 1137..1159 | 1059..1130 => 3.0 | 46.4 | 53.3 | 49.9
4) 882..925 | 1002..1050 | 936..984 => -4.6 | 39.7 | 47.9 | 43.5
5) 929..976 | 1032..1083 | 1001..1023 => -1.3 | 47.7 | 44.8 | 46.1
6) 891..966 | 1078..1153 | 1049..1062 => -0.2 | 42.5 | 50.9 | 48.2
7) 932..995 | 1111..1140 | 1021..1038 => 0.8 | 47.7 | 52.8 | 49.8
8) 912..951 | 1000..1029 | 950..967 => 0.2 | 45.6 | 49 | 46.7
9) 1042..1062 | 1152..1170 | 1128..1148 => -3.0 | 49.2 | 46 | 46.6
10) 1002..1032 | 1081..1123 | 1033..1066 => 1.9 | 49.1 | 50.3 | 49.6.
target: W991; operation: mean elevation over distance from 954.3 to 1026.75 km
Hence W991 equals 47.8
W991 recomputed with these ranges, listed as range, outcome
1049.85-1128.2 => 48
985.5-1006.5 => 47.4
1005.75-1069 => 47.8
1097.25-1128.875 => 51.6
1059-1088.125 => 43.3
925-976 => 47.6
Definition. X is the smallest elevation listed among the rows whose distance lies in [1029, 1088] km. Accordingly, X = 28.73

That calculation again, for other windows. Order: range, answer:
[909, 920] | 24.29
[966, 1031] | 43.24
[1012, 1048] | 36.92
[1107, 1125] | 49.1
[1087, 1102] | 44.45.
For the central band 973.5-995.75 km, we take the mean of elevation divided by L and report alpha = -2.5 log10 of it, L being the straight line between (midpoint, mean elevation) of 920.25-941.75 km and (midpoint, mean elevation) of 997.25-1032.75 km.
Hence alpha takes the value 0.01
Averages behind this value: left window 48.3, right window 48.8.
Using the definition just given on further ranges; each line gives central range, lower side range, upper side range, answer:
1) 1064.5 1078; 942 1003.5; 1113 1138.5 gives 0.210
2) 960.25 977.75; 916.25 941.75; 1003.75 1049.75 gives 0.015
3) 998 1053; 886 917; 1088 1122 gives -0.064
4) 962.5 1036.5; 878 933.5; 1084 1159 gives -0.037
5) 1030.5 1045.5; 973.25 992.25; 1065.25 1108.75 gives 0.051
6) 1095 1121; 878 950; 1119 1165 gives -0.014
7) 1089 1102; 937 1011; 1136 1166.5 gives 0.002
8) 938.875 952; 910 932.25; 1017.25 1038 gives -0.121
